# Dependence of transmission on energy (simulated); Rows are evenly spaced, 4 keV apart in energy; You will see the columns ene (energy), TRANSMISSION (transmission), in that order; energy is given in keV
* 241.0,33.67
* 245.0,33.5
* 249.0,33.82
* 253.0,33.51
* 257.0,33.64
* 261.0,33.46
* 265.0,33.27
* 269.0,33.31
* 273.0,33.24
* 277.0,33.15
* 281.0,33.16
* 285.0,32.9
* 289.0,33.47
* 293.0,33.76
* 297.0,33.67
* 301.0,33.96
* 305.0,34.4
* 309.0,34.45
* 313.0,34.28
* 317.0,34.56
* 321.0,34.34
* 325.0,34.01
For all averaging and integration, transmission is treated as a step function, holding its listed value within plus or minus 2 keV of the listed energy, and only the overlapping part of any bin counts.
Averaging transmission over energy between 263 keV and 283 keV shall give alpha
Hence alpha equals 33.2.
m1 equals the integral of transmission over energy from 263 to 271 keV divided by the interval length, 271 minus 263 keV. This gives 33.3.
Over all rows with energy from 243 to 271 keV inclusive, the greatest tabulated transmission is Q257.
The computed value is 33.82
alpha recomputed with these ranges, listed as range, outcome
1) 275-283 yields 33.2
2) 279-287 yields 33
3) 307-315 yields 34.4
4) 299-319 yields 34.3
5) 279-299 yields 33.4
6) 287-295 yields 33.6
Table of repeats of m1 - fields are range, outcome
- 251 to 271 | 33.4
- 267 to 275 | 33.3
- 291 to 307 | 33.9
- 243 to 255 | 33.6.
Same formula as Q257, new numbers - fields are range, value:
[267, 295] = 33.76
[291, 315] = 34.45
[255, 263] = 33.64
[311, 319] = 34.56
